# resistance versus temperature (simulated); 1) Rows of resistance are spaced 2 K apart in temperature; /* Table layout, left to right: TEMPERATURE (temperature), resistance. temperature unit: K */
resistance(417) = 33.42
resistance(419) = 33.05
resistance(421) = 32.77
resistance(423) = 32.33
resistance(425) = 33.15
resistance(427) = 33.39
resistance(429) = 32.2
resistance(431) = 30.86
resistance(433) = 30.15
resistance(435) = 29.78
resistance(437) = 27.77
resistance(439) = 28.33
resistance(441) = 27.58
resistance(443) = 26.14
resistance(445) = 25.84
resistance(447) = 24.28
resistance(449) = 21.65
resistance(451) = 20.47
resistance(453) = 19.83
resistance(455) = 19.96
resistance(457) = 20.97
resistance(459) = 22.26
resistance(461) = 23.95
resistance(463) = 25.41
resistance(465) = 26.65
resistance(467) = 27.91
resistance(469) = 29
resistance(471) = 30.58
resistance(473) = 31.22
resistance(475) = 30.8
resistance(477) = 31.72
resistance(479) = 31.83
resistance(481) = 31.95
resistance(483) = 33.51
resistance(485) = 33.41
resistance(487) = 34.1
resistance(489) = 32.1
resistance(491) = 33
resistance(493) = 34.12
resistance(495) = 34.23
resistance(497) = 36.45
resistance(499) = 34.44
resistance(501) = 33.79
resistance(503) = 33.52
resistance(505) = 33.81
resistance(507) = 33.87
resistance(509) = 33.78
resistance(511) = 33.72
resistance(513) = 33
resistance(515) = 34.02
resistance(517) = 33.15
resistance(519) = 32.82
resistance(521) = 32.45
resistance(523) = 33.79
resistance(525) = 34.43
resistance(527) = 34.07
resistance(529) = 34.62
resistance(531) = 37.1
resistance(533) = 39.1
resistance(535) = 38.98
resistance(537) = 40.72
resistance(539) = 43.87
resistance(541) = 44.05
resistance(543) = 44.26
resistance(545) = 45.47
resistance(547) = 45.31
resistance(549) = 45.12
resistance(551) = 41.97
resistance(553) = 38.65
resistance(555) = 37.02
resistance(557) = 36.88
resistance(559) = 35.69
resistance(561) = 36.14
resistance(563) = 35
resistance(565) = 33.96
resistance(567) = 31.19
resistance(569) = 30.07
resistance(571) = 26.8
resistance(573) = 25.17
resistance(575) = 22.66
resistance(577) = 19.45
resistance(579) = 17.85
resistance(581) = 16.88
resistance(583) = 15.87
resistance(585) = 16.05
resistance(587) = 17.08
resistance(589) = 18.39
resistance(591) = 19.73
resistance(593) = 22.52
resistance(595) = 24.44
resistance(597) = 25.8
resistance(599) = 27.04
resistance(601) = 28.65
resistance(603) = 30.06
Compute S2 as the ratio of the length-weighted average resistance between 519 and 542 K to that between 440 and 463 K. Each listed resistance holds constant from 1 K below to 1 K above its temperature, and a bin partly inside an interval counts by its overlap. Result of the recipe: 1.6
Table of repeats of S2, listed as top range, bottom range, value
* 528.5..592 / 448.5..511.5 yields 1.08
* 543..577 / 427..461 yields 1.37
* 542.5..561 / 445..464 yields 1.83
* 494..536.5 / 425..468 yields 1.32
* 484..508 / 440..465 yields 1.45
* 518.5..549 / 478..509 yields 1.16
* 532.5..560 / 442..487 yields 1.53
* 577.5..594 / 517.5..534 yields 0.52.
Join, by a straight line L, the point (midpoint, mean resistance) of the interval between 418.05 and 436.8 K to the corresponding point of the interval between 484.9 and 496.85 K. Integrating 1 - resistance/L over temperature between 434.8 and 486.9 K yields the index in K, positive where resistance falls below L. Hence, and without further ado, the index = 9.1 K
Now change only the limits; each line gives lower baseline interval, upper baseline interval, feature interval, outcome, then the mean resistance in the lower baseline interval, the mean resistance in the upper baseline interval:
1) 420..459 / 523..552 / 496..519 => 1.5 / 27.1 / 40.4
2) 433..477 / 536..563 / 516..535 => 1.2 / 26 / 40.9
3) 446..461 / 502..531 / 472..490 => -3.6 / 21.5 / 33.8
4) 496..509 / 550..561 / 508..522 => 0.7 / 34.3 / 37.9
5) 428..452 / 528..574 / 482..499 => -1.1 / 27.1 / 37.7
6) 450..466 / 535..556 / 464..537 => -3.7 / 22.4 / 42.5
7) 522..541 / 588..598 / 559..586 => 2.2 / 37.8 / 22.2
